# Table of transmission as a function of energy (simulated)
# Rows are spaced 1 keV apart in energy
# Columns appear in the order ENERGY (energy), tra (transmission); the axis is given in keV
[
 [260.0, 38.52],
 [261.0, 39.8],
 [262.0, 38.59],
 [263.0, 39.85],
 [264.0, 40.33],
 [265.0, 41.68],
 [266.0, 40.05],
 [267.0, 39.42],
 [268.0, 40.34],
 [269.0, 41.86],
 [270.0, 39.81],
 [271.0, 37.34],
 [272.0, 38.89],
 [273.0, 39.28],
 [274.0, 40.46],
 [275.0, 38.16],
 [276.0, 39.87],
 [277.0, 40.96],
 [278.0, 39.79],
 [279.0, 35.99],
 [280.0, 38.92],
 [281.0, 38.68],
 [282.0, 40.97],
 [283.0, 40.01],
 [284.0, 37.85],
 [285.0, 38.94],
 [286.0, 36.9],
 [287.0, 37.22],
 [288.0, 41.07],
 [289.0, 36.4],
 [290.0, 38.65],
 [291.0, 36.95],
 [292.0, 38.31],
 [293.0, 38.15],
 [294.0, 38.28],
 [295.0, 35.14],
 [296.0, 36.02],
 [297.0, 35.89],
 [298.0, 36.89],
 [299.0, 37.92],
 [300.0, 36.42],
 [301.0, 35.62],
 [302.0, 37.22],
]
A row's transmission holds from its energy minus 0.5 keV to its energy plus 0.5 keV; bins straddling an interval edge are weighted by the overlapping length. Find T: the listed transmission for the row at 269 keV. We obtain 41.86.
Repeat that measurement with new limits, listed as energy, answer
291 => 36.95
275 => 38.16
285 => 38.94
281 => 38.68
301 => 35.62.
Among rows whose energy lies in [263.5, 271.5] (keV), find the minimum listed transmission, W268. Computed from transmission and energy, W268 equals 37.34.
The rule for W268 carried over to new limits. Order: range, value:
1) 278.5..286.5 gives 35.99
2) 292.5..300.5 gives 35.14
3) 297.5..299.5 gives 36.89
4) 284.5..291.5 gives 36.4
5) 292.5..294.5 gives 38.15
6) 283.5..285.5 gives 37.85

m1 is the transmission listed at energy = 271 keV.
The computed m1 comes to 37.34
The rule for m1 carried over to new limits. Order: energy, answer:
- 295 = 35.14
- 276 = 39.87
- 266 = 40.05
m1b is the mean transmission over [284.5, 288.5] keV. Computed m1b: 38.5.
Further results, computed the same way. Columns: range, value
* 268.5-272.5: 39.5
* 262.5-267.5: 40.3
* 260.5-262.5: 39.2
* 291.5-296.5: 37.2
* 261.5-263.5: 39.2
